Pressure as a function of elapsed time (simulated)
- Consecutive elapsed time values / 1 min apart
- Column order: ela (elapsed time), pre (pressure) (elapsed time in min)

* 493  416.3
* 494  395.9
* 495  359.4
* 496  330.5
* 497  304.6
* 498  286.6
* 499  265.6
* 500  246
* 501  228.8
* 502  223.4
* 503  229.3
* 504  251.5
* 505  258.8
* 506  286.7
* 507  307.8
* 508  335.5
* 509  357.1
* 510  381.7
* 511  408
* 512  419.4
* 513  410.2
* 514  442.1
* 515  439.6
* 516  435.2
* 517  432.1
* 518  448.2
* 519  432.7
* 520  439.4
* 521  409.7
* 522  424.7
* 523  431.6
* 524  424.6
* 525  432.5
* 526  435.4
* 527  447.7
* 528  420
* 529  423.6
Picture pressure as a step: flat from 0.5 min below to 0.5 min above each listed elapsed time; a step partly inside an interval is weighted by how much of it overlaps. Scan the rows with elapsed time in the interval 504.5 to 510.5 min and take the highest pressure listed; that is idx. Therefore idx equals 381.7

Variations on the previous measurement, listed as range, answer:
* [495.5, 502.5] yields 330.5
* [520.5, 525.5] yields 432.5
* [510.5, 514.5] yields 442.1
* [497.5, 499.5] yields 286.6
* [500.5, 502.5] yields 228.8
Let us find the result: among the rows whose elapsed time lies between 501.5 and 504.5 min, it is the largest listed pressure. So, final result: 251.5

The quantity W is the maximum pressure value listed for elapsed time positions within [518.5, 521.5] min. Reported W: 439.4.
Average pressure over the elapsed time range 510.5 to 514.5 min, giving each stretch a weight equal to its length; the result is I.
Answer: 420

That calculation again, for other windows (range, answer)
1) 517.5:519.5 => 440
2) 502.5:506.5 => 257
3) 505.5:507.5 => 297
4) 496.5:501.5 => 266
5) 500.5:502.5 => 226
